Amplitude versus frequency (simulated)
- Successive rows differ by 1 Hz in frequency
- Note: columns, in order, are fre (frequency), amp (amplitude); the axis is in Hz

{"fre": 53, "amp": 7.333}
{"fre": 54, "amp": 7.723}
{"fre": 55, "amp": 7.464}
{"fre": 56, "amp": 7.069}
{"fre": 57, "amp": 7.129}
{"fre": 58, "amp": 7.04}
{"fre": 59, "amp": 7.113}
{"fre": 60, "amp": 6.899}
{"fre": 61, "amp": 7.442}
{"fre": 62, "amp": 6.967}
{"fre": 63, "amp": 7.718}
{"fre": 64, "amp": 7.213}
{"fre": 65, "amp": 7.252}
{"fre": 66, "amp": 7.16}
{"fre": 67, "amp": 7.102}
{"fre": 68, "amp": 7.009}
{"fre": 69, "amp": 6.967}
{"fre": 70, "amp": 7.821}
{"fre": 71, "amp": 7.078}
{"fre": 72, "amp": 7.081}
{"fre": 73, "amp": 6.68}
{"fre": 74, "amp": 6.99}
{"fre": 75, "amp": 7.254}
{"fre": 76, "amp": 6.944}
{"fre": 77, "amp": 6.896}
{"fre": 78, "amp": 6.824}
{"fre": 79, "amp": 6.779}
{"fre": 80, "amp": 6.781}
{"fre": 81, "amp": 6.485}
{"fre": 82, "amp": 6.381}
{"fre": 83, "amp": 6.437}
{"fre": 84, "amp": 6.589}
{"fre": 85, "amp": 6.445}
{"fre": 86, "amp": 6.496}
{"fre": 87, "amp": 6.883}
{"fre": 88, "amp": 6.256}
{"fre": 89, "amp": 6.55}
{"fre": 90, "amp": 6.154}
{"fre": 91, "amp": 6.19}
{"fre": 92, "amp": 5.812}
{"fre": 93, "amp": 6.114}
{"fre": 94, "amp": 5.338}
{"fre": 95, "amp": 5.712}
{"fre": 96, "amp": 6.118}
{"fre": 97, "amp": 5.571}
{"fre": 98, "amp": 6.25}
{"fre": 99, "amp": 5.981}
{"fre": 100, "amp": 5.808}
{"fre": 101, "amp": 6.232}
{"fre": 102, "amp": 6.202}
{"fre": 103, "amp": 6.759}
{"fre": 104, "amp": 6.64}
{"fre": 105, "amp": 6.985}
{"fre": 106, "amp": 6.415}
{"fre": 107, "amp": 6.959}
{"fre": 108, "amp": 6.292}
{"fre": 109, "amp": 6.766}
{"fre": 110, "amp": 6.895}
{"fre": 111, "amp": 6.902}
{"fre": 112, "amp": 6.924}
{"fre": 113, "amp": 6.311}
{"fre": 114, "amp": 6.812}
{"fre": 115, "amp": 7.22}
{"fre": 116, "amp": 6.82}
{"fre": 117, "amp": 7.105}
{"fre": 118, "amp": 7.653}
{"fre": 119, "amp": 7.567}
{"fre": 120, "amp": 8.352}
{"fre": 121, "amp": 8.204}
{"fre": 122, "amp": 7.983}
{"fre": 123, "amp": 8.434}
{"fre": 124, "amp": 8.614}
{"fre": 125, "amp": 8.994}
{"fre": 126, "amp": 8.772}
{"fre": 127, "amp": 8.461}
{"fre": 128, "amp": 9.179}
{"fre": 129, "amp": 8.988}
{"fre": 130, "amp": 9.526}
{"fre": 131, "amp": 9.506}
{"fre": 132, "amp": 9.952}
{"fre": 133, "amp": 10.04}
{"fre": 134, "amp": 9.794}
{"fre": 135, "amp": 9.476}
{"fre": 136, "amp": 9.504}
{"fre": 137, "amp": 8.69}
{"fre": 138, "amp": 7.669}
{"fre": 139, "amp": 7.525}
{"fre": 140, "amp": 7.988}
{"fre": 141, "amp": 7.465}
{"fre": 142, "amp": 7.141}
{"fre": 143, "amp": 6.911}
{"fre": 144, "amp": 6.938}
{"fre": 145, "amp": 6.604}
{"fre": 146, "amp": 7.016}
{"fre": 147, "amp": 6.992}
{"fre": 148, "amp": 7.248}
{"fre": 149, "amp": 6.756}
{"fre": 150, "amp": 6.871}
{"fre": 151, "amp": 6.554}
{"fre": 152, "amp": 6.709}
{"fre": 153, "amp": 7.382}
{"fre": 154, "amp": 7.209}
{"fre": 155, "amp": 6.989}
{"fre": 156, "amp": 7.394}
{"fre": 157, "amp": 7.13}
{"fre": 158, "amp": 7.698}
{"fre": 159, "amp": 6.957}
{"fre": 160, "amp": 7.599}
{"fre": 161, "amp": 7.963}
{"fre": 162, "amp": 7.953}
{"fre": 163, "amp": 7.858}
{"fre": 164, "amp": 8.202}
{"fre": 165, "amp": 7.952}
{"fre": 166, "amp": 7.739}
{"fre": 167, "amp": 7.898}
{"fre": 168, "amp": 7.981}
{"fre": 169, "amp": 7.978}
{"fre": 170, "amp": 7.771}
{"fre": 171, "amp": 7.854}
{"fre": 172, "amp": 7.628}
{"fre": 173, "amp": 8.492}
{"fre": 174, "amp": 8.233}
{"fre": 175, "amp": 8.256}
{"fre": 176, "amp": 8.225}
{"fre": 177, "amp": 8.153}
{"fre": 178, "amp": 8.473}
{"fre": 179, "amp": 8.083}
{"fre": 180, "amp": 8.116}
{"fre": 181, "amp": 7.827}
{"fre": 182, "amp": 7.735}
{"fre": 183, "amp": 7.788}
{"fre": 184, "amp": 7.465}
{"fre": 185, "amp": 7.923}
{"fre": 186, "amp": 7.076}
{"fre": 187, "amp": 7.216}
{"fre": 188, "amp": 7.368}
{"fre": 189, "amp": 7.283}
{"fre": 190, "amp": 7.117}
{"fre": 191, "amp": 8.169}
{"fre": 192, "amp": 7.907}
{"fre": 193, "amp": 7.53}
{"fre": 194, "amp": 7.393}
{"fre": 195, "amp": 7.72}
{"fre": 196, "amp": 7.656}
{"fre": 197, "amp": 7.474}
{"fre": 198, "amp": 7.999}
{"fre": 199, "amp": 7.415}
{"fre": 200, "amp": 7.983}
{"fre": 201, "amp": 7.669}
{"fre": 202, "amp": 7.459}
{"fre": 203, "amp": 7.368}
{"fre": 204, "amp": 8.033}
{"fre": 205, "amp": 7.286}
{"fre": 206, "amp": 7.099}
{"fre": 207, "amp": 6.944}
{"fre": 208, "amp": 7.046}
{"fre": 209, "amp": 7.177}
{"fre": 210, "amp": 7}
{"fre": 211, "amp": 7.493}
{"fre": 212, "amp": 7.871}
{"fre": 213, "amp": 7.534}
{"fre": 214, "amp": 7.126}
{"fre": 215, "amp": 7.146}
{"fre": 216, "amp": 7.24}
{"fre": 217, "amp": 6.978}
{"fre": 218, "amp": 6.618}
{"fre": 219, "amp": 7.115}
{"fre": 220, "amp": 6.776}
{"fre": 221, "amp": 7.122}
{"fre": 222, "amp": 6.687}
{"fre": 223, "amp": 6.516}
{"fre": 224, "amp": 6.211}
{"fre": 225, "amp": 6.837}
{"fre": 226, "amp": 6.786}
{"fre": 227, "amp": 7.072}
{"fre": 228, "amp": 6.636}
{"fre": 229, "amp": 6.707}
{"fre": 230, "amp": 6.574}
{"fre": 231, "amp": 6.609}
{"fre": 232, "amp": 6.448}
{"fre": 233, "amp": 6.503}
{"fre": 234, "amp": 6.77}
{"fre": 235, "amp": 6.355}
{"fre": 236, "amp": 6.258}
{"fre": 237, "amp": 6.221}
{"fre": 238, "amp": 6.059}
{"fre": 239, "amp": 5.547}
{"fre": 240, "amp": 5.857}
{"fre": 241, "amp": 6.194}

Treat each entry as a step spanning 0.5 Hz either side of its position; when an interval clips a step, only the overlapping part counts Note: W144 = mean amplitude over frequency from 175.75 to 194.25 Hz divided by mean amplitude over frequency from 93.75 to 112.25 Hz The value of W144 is 1.21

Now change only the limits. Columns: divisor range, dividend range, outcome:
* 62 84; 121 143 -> 1.24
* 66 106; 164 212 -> 1.18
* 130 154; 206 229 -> 0.89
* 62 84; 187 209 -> 1.07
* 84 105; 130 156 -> 1.26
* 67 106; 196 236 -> 1.08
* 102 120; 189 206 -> 1.10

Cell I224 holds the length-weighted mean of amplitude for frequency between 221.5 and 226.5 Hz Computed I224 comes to 6.61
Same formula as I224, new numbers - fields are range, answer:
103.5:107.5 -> 6.75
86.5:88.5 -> 6.57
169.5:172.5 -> 7.75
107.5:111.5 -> 6.71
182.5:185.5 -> 7.73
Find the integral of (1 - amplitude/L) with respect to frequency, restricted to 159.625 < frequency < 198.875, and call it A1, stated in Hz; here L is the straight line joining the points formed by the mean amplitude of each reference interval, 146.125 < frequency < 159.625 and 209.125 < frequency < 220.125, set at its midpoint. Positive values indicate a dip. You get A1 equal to -3.9 Hz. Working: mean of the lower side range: 7.07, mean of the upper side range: 7.19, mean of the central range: 7.82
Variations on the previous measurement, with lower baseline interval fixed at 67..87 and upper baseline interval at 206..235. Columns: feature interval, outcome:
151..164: -1.0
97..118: 0.8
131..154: -3.1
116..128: -2.3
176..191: -1.8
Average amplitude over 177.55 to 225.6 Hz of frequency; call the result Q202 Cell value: 7.39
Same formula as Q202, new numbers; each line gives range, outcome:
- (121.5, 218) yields 7.79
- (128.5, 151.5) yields 8.05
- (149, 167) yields 7.42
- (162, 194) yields 7.84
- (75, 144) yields 7.27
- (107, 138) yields 8.16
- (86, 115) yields 6.37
